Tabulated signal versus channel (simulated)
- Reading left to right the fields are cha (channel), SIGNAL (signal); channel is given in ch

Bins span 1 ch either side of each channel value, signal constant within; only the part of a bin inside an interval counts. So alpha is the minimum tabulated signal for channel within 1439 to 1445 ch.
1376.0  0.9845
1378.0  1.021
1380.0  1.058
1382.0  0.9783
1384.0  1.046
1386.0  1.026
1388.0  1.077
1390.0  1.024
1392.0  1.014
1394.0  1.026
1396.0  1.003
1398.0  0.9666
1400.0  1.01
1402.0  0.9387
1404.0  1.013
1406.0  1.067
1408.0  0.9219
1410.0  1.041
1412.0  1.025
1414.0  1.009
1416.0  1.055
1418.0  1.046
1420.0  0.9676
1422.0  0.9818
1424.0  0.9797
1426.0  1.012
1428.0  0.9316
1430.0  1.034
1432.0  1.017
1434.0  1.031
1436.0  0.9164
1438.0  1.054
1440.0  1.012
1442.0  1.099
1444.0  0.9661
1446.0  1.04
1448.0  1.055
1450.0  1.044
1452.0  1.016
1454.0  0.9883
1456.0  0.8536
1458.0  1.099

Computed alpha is 0.9661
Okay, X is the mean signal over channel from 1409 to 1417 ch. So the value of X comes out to 1.03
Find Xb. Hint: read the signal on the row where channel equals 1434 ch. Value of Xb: 1.031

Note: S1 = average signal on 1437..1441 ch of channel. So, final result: 1.03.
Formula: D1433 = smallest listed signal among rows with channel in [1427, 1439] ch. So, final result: 0.9164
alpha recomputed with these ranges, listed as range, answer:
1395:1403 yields 0.9387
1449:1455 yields 0.9883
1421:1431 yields 0.9316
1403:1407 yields 1.013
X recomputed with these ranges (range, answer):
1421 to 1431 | 0.988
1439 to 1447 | 1.03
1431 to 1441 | 1.01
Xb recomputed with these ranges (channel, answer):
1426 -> 1.012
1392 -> 1.014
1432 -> 1.017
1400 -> 1.01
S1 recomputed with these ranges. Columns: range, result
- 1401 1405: 0.976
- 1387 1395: 1.04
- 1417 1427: 0.997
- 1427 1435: 1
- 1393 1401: 1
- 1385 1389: 1.05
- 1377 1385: 1.03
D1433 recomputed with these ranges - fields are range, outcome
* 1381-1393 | 0.9783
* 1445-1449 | 1.04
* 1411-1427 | 0.9676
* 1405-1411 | 0.9219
